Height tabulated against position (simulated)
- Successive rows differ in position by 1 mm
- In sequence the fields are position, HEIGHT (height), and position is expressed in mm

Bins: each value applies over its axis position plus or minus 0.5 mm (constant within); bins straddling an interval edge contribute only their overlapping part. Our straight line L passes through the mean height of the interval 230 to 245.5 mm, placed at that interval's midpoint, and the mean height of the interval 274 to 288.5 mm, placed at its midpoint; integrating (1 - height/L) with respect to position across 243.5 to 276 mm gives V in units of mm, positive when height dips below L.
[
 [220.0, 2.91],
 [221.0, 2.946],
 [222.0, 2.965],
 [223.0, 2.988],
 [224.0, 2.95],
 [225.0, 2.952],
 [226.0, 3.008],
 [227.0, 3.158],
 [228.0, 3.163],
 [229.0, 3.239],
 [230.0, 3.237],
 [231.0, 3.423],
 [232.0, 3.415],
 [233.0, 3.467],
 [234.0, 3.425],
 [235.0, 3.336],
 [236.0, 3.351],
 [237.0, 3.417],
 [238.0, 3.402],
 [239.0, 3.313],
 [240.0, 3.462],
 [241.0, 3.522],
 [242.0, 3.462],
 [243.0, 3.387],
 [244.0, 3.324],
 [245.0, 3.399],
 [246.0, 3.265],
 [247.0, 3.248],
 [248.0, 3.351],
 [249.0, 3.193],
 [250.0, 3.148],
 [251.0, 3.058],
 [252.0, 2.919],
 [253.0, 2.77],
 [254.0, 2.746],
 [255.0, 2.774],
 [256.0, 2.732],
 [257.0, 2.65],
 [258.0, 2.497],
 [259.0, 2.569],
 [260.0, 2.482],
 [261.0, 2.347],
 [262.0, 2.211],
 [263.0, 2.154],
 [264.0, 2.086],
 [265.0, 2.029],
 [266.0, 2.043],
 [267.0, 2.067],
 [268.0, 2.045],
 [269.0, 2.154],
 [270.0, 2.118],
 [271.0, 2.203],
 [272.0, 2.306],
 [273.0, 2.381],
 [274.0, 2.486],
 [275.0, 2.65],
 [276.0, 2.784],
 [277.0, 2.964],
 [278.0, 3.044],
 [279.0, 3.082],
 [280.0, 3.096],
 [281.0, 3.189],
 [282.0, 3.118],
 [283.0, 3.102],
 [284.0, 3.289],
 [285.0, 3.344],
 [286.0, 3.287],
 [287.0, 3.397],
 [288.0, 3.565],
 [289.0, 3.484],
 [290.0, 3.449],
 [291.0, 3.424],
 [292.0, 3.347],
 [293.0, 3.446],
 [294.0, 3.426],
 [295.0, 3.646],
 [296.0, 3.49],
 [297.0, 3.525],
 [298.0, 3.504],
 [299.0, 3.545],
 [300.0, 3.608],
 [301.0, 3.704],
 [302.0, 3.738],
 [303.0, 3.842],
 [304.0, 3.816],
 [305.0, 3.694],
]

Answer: 6.52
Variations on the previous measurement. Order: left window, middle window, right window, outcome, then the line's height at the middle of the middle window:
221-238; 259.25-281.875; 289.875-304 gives 6.38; 3.43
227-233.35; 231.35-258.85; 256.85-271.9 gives -3.30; 2.84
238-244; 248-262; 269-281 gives 1.56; 3.1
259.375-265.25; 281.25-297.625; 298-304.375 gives -0.74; 3.25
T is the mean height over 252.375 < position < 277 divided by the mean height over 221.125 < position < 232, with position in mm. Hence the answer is 0.77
